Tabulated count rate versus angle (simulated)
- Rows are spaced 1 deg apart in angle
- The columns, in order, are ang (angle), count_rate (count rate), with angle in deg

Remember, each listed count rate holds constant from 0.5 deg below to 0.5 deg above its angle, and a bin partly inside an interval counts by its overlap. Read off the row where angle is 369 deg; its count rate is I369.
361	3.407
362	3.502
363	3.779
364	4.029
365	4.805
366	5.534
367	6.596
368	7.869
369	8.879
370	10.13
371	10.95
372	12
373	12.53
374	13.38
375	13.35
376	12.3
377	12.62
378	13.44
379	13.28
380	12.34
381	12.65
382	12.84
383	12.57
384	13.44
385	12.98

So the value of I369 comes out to 8.879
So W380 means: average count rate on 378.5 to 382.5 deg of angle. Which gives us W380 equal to 12.8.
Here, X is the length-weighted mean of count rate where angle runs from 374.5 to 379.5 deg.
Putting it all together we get 13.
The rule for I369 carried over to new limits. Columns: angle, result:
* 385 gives 12.98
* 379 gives 13.28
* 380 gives 12.34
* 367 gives 6.596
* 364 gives 4.029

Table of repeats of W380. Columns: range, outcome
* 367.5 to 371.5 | 9.46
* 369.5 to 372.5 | 11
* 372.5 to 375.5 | 13.1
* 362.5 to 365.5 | 4.2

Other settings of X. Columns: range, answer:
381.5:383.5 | 12.7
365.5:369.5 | 7.22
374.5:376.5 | 12.8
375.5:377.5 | 12.5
